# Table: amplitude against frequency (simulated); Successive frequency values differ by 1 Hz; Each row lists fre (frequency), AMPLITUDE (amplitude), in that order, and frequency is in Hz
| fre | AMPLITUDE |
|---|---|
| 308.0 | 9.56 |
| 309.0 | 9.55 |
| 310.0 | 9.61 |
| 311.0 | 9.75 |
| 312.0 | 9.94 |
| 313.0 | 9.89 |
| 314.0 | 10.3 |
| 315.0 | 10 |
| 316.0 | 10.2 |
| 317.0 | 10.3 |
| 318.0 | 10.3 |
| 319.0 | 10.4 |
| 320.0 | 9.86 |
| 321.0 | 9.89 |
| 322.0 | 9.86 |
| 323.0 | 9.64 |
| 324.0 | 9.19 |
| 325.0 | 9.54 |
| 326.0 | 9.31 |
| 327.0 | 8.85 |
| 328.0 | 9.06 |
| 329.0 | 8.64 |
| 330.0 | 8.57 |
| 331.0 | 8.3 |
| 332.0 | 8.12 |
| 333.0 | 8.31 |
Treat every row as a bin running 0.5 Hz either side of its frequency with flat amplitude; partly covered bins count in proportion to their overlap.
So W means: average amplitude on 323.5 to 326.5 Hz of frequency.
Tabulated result 9.35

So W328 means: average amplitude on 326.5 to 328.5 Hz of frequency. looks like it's 8.96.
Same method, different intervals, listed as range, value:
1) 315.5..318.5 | 10.3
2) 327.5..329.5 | 8.85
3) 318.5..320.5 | 10.1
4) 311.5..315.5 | 10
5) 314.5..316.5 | 10.1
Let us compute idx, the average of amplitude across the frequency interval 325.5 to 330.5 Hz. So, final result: 8.89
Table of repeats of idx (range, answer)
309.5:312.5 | 9.77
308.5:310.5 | 9.58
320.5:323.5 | 9.8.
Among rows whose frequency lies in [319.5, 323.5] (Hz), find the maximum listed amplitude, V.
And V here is 9.89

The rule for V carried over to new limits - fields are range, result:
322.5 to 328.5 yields 9.64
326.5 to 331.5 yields 9.06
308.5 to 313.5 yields 9.94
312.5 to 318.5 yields 10.3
